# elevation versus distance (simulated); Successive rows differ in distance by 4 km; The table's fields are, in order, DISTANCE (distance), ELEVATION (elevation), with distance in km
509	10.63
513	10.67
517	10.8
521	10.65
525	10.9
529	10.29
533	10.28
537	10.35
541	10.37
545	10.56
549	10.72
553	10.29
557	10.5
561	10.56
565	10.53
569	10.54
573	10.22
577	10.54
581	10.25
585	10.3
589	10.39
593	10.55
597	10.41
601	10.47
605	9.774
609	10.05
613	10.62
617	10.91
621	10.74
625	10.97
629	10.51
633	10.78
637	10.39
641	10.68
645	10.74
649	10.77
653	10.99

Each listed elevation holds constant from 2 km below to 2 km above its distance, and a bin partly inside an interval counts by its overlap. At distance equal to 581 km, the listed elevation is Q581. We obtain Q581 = 10.25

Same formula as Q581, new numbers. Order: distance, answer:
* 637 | 10.39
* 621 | 10.74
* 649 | 10.77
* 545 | 10.56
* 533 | 10.28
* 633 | 10.78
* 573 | 10.22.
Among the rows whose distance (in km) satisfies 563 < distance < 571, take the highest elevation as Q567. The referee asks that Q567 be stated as 10.54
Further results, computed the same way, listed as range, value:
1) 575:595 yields 10.55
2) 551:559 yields 10.5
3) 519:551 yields 10.9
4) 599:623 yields 10.91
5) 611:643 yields 10.97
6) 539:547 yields 10.56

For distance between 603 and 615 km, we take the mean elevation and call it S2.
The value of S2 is 10.1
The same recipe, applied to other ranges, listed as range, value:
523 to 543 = 10.4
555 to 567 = 10.5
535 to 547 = 10.4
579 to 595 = 10.4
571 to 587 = 10.3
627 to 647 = 10.6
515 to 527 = 10.8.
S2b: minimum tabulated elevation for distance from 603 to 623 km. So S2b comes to 9.774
